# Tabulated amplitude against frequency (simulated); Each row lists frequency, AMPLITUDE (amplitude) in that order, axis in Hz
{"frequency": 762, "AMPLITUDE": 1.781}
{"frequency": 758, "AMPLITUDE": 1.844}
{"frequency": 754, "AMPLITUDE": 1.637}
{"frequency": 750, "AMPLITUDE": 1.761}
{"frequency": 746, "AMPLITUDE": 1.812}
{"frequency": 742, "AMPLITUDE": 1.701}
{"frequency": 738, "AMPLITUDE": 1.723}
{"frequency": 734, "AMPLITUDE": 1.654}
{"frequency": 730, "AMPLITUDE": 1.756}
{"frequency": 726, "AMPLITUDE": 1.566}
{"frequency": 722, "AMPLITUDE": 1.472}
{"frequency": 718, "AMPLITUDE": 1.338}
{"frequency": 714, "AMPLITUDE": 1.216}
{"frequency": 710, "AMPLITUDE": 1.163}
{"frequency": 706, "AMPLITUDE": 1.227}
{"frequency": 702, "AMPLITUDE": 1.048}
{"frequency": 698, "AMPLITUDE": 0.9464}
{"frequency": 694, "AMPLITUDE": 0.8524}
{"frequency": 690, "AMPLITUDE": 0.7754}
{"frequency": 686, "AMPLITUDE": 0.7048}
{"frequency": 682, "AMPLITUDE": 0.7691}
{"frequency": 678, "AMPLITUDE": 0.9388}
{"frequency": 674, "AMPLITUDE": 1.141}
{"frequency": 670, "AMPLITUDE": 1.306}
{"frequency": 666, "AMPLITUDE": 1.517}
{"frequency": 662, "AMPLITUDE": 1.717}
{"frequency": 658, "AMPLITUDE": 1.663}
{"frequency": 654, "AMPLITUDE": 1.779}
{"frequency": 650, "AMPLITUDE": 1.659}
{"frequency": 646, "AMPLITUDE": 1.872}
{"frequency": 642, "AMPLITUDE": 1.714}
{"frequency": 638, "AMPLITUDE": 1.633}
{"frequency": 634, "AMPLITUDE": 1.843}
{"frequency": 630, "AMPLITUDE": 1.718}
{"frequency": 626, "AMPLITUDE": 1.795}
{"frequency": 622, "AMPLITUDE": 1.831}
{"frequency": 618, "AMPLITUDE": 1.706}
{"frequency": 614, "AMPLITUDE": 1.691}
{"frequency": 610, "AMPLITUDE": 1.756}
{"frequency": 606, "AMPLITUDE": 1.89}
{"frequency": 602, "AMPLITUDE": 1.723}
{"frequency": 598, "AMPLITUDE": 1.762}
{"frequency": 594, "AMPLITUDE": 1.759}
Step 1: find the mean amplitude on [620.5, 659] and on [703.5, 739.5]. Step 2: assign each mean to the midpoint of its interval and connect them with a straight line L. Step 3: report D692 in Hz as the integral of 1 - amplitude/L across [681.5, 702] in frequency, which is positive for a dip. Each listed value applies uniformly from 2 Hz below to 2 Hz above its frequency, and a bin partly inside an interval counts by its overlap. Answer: 9.5 Hz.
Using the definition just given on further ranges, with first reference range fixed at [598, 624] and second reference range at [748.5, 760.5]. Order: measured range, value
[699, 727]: 7.8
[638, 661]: 0.4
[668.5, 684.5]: 6.7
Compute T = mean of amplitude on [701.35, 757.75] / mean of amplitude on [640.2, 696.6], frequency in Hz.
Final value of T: 1.2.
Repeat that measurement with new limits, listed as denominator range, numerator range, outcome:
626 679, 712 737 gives 0.94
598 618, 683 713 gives 0.55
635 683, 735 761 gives 1.16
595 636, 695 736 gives 0.75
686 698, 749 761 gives 2.14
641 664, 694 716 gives 0.63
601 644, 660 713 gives 0.62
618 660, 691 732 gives 0.71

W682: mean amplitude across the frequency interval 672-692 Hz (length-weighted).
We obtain 0.866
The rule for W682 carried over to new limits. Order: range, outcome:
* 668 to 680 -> 1.13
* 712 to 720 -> 1.28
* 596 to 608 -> 1.79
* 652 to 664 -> 1.72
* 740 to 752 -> 1.76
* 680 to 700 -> 0.81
